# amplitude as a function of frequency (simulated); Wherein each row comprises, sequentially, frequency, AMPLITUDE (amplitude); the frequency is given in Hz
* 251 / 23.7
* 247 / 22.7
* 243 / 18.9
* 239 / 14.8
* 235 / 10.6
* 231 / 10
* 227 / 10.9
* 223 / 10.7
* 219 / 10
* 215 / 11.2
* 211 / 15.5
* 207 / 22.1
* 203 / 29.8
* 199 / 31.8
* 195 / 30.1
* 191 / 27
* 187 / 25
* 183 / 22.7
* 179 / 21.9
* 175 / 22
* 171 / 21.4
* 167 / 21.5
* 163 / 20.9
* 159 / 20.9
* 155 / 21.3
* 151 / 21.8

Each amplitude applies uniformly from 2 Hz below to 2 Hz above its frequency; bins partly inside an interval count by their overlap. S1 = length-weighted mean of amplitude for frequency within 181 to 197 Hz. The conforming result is 26.2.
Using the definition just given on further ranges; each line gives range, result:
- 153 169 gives 21.1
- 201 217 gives 19.7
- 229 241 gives 11.8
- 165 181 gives 21.7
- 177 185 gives 22.3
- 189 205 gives 29.7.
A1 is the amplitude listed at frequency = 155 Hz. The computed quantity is 21.3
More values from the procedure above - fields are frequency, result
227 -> 10.9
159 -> 20.9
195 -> 30.1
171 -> 21.4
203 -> 29.8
